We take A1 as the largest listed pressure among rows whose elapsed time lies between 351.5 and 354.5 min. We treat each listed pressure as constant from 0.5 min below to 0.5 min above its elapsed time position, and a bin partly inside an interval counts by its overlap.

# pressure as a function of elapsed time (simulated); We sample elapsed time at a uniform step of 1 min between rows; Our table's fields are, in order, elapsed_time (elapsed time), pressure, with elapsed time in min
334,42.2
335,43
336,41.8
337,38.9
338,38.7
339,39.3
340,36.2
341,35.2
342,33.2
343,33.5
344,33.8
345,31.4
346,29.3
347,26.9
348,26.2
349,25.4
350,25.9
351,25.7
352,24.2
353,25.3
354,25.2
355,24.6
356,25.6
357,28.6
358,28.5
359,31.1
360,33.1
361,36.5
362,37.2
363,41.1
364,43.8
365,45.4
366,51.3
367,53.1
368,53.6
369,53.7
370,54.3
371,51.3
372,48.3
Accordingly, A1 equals 25.3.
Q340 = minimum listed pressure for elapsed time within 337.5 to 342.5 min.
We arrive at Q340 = 33.2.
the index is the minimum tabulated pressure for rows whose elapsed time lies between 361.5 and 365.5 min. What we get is 37.2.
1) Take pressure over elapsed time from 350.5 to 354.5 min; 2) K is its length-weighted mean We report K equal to 25.1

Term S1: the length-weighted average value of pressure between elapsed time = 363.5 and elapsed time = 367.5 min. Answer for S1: 48.4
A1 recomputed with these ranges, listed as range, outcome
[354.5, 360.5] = 33.1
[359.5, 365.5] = 45.4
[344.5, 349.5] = 31.4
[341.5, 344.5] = 33.8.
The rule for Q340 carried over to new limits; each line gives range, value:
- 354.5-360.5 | 24.6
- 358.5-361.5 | 31.1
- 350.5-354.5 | 24.2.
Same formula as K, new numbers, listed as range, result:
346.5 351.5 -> 26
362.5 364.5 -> 42.5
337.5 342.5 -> 36.5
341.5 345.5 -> 33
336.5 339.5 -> 39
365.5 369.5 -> 52.9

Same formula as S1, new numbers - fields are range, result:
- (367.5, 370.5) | 53.9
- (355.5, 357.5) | 27.1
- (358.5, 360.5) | 32.1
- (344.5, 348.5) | 28.5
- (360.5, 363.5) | 38.3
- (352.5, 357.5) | 25.9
